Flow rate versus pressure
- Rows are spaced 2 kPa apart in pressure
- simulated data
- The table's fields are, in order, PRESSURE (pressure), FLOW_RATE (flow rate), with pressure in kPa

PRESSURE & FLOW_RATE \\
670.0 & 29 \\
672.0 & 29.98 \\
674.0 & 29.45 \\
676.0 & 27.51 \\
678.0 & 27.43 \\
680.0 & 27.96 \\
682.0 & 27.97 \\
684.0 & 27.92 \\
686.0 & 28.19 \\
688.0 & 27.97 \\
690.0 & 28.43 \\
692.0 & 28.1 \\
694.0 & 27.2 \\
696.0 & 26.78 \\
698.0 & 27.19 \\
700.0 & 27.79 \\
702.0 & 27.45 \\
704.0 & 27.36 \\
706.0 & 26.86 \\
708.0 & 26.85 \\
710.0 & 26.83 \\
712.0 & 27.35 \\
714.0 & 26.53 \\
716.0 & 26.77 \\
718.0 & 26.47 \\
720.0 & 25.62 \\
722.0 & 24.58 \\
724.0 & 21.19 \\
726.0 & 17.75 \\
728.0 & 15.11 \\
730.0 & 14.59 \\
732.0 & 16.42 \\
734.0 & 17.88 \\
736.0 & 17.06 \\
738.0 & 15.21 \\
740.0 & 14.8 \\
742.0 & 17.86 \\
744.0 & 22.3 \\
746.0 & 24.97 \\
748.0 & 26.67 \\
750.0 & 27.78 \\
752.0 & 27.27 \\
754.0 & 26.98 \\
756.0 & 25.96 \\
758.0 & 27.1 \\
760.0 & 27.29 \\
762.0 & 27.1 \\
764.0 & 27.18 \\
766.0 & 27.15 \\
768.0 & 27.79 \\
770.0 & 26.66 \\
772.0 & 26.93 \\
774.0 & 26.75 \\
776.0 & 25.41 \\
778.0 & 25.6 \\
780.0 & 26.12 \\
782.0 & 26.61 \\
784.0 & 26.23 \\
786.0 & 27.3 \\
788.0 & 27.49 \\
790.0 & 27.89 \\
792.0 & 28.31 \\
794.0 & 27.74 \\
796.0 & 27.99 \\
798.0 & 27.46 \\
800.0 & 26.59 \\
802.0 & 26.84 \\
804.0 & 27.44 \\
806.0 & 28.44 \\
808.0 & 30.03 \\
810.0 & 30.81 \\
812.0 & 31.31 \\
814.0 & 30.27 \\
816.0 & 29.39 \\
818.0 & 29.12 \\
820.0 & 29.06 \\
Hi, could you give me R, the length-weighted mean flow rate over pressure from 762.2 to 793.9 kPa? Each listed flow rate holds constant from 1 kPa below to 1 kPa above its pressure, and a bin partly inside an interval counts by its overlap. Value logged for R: 26.9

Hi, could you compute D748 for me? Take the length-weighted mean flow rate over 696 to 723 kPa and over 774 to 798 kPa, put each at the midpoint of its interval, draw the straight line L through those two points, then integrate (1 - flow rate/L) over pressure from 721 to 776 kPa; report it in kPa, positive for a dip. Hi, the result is 8.0 kPa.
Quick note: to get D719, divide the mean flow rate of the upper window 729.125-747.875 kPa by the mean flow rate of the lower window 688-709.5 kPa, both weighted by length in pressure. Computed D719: 0.7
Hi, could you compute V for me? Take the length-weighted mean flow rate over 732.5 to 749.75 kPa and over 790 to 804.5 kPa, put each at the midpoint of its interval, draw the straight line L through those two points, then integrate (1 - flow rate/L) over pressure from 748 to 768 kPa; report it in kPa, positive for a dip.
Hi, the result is -4.5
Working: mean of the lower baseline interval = 19.9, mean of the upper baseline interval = 27.5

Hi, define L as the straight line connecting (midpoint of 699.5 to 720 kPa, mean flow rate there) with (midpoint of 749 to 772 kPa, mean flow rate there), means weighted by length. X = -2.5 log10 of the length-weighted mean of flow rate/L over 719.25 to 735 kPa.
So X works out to 0.379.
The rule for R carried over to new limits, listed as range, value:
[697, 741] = 22.6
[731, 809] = 25.3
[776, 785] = 26.1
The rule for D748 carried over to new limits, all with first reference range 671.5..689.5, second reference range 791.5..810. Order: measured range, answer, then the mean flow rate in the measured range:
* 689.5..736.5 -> 6.8 kPa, 24.1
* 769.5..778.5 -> 0.6 kPa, 26.3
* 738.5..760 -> 3.1 kPa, 24.1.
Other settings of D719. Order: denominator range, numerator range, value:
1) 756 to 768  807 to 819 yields 1.11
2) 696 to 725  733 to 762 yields 0.87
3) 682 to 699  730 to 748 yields 0.67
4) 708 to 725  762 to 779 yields 1.04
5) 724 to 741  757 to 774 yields 1.65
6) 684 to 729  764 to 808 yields 1.05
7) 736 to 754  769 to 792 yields 1.21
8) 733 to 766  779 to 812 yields 1.19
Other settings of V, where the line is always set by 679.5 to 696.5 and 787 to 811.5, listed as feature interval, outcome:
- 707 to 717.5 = 0.41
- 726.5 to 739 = 5.30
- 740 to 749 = 1.92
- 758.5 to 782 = 1.13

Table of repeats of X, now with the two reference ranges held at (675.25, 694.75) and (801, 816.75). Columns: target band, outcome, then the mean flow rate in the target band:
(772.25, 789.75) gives 0.10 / 26.5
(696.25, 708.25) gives 0.03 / 27.2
